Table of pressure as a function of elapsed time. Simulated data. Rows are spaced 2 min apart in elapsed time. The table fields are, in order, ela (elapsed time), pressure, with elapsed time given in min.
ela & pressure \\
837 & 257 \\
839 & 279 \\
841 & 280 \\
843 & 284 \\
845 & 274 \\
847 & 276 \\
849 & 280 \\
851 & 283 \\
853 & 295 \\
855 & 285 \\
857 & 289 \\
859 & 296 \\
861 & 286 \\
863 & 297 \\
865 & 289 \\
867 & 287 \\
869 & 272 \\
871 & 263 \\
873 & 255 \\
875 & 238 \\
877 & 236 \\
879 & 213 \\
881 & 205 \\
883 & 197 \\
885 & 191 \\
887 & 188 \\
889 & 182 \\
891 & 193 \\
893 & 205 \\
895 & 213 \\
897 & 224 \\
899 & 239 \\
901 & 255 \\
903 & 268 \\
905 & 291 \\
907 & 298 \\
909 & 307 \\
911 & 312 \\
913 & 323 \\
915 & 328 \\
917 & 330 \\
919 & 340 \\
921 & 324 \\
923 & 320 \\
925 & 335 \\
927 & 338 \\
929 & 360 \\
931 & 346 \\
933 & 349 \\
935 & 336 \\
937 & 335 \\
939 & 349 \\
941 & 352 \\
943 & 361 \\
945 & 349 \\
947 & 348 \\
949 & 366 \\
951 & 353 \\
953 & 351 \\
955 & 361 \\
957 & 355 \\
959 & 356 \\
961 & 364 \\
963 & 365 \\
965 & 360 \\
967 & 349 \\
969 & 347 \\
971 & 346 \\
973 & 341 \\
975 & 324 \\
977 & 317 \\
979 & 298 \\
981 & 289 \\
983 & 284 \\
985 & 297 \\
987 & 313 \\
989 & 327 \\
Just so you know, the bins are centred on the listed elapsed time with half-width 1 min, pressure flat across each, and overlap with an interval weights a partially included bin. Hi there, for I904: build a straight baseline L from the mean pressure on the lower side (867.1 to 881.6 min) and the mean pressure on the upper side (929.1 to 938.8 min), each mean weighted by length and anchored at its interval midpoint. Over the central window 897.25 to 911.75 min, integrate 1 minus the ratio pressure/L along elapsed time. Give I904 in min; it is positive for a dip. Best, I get 0.84 min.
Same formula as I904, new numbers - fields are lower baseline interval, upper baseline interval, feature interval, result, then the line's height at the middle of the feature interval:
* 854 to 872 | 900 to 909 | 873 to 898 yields 6.5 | 283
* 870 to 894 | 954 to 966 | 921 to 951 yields -2.9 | 315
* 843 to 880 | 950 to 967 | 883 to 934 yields 5.7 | 314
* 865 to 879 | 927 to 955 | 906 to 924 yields -0.3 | 315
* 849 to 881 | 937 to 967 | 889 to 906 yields 3.9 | 302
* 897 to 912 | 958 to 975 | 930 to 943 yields -1.2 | 316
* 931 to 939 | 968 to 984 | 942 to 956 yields -0.9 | 334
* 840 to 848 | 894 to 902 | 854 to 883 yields -0.5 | 258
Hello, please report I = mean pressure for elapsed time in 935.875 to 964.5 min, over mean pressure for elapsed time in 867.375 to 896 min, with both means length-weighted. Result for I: 1.62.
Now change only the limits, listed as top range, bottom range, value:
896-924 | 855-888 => 1.18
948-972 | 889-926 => 1.27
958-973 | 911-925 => 1.08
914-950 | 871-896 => 1.62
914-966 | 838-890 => 1.34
